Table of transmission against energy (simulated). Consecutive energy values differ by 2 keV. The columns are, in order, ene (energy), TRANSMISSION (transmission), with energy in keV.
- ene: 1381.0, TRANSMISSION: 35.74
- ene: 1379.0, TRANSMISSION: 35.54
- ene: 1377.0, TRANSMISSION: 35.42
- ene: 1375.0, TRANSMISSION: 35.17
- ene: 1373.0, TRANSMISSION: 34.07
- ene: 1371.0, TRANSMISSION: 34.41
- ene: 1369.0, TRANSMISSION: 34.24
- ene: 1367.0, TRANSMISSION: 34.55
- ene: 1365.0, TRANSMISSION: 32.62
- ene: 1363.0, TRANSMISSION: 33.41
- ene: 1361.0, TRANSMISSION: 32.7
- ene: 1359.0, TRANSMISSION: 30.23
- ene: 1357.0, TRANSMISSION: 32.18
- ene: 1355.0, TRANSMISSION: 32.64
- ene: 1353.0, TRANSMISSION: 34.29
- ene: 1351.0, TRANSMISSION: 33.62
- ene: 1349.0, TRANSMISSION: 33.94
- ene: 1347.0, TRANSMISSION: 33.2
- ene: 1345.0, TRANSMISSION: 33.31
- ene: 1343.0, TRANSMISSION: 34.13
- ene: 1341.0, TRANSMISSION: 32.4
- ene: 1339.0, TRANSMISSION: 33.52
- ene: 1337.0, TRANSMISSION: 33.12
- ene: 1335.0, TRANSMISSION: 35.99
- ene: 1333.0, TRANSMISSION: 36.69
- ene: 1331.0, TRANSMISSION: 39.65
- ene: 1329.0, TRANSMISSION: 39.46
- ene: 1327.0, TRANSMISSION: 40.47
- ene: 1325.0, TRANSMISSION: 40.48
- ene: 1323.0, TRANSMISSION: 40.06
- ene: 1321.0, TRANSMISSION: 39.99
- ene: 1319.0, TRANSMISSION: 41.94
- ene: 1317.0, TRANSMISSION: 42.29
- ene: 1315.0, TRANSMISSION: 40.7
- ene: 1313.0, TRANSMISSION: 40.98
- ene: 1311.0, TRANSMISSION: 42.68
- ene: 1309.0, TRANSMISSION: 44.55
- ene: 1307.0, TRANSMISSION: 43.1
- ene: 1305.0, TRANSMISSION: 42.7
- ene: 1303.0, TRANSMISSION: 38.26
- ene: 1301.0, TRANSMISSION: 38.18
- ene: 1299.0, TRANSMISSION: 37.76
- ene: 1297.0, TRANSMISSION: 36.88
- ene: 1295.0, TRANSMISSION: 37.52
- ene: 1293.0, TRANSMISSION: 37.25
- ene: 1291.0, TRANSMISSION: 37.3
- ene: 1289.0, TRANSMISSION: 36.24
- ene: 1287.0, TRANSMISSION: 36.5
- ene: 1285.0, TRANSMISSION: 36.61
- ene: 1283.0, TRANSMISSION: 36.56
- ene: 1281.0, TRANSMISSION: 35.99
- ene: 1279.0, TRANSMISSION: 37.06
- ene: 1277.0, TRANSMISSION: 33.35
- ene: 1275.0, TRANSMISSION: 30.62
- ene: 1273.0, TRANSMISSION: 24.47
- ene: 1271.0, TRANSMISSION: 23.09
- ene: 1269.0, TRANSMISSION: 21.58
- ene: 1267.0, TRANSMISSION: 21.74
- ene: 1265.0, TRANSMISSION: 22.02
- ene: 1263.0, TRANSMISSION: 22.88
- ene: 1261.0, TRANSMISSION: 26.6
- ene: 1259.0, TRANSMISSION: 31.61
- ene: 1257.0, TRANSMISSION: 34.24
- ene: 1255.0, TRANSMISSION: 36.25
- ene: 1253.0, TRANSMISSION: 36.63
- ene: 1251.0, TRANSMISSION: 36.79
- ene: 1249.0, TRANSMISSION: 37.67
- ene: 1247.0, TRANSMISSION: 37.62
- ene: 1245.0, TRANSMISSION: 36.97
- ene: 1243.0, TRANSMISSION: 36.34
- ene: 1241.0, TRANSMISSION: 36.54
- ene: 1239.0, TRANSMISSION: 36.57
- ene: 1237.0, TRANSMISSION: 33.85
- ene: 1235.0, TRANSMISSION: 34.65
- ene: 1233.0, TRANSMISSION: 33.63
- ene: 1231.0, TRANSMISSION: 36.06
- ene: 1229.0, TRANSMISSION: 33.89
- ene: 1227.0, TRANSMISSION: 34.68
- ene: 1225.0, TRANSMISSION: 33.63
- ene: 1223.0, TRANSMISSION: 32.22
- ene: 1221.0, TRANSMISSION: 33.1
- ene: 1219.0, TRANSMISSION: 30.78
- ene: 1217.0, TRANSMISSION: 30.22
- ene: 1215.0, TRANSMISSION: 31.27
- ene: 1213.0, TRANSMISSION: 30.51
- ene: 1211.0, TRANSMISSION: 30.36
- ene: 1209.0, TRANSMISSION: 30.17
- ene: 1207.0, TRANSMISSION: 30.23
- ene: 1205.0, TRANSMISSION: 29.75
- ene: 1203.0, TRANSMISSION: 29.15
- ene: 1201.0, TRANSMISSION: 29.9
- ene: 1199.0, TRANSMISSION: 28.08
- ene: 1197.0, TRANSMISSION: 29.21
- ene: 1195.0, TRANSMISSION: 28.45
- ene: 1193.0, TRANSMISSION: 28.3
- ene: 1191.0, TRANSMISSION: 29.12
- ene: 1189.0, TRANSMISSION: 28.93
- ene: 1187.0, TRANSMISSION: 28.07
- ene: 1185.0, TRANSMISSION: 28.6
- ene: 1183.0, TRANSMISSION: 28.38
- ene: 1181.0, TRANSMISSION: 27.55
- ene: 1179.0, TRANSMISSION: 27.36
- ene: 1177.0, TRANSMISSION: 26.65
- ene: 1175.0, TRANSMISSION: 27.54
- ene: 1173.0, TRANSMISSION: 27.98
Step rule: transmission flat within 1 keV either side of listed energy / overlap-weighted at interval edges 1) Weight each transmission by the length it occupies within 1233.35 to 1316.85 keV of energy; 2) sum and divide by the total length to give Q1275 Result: 34.9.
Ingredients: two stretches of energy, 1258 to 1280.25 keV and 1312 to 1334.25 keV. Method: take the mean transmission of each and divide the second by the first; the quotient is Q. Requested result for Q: 1.5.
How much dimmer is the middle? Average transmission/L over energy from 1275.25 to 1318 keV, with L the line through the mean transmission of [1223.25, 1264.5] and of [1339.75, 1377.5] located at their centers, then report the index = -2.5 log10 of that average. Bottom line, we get -0.141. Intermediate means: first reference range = 34.2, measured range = 38.5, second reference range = 33.5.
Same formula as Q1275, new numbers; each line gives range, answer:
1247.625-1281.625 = 30.2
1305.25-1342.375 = 39.4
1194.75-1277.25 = 31.4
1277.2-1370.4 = 36.9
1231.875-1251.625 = 36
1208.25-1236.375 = 32.6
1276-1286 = 35.9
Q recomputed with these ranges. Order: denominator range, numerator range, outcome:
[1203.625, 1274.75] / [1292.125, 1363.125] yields 1.18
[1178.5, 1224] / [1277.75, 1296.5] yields 1.24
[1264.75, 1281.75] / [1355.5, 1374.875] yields 1.19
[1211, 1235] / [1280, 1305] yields 1.14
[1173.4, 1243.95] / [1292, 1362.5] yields 1.21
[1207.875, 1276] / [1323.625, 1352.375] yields 1.13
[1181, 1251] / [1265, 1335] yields 1.15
